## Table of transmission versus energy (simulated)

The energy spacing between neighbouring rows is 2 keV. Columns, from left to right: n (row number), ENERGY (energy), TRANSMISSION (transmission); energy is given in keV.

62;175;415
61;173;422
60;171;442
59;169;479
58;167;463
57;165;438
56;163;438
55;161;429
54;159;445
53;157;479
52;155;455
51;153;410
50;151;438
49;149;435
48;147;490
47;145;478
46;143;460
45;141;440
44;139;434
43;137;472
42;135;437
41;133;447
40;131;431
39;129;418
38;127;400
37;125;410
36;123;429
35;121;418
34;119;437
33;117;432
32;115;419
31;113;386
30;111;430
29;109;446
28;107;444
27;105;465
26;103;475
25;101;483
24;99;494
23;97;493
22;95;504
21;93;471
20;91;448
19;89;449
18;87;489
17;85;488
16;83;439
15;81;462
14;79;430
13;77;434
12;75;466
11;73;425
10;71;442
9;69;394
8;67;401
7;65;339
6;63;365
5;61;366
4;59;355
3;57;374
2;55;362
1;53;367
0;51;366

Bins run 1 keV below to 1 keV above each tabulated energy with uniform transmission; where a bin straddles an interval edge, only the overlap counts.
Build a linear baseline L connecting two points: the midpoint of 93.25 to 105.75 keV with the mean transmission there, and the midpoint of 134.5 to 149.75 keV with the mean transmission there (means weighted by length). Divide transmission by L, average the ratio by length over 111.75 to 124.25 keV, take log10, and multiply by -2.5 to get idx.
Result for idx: 0.13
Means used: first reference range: 485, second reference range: 457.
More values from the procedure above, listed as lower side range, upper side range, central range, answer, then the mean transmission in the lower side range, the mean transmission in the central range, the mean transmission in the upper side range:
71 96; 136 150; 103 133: 0.07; 458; 428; 458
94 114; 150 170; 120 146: 0.04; 462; 436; 447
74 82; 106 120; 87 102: -0.09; 448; 478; 428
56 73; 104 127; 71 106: -0.15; 382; 465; 427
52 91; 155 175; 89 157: -0.04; 414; 447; 447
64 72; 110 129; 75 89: -0.14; 394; 457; 418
